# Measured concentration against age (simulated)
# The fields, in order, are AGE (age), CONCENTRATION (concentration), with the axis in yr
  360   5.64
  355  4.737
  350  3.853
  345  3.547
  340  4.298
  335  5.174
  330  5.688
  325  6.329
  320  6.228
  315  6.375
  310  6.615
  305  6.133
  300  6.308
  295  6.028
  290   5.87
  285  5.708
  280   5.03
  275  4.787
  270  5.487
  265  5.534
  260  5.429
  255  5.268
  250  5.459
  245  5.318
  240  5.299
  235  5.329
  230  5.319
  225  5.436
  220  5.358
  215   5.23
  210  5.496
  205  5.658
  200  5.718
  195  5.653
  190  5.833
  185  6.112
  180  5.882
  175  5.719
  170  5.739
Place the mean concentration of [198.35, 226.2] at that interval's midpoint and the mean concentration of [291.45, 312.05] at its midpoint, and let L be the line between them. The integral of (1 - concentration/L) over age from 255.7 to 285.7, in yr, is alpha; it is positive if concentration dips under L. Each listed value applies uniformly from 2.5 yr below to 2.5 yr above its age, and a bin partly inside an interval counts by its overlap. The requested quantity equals 3.4 yr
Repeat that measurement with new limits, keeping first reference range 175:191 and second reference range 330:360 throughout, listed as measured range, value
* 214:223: 0.5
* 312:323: -3.5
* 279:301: -3.5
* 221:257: 0.6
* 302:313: -3.4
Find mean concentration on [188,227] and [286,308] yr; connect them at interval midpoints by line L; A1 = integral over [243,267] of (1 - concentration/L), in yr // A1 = 1.7 yr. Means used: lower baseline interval 5.55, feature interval 5.4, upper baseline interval 6.07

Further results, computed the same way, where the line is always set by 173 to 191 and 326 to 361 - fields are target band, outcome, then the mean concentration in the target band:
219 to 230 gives 0.4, 5.38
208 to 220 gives 0.7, 5.36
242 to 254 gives 0.1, 5.37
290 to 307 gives -3.6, 6.11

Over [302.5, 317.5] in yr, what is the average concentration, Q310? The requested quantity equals 6.37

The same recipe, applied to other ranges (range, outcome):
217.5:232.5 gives 5.37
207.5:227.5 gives 5.38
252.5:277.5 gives 5.3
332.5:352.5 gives 4.22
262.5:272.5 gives 5.51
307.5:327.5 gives 6.39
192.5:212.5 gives 5.63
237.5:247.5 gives 5.31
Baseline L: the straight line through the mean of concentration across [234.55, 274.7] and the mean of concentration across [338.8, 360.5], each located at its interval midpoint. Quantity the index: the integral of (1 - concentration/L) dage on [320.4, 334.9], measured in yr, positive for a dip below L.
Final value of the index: -4.29 yr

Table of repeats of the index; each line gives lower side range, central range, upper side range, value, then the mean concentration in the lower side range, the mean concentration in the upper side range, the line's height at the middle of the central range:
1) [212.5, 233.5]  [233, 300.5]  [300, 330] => 3.71 yr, 5.34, 6.28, 5.78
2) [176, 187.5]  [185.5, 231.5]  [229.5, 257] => 1.11 yr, 5.96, 5.33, 5.69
